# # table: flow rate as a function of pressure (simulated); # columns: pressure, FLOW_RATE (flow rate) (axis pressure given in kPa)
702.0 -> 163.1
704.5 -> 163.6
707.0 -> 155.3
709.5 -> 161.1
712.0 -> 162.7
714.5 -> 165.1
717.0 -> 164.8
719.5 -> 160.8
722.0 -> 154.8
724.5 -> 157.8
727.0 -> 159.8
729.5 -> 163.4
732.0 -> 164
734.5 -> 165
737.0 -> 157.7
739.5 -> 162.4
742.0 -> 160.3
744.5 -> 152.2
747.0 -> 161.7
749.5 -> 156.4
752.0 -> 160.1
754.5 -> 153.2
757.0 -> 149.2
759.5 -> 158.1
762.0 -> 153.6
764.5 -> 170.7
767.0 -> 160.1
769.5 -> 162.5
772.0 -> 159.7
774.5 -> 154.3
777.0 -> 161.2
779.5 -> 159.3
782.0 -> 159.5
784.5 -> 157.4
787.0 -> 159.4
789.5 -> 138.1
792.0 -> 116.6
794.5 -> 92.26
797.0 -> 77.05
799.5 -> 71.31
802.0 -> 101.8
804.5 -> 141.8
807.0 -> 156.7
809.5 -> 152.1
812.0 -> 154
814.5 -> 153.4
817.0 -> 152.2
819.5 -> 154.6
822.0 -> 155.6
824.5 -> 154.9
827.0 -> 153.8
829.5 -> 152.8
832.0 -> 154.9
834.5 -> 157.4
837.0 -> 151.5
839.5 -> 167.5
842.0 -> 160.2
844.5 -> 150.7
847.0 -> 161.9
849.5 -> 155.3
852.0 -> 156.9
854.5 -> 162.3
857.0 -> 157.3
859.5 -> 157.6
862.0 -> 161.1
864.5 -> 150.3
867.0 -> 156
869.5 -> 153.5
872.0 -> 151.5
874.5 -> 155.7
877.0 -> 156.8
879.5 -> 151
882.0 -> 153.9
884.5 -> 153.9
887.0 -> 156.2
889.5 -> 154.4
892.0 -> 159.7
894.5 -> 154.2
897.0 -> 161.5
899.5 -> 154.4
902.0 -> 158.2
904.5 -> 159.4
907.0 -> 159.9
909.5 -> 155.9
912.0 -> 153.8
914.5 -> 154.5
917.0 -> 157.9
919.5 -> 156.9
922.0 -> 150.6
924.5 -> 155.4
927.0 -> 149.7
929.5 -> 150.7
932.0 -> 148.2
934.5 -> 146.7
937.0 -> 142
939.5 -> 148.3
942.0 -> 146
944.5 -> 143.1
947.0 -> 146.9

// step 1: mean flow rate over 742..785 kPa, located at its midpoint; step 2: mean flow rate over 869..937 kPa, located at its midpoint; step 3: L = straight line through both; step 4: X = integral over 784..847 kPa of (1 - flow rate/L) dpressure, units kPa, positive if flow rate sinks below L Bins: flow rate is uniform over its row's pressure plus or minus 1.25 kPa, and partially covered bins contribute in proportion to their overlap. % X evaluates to 6.0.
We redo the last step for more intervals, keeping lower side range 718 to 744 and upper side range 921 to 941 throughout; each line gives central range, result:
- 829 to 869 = -0.91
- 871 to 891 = -0.33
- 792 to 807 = 5.08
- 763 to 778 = -0.30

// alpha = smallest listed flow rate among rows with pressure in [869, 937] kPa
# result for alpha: 142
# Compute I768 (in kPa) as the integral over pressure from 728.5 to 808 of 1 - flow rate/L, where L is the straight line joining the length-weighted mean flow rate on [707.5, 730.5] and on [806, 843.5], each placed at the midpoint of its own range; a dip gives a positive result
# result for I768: 5.6 kPa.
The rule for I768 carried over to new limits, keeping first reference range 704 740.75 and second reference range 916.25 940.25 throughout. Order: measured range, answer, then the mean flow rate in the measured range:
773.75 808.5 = 5.7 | 132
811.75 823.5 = 0.2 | 154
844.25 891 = -0.6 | 156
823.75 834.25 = 0.1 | 154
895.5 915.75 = -0.7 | 157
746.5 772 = 0.1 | 159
